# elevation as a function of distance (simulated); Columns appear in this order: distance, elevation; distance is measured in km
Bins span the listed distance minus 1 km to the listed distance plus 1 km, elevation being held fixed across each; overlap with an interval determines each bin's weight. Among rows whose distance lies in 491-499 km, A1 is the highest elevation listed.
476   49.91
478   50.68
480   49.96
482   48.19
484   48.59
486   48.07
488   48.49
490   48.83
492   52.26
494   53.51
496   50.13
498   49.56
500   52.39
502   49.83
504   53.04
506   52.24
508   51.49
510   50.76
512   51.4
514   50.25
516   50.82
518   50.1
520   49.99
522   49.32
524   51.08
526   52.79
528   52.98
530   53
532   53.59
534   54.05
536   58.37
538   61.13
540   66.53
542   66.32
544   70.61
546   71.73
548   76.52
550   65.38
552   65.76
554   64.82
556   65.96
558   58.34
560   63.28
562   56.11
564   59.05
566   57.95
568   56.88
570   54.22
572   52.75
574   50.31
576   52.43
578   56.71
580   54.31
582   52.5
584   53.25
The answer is 53.51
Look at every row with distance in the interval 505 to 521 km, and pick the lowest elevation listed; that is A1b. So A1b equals 49.99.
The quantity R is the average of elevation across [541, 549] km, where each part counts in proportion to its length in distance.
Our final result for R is 71.3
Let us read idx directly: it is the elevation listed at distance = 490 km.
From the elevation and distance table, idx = 48.83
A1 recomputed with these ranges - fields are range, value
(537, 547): 71.73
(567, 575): 56.88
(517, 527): 52.79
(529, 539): 61.13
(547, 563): 76.52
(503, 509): 53.04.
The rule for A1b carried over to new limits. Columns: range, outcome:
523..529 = 51.08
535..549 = 58.37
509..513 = 50.76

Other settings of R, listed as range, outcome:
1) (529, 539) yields 56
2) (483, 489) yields 48.4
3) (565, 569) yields 57.4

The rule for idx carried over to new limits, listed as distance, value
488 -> 48.49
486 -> 48.07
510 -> 50.76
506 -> 52.24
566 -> 57.95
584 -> 53.25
